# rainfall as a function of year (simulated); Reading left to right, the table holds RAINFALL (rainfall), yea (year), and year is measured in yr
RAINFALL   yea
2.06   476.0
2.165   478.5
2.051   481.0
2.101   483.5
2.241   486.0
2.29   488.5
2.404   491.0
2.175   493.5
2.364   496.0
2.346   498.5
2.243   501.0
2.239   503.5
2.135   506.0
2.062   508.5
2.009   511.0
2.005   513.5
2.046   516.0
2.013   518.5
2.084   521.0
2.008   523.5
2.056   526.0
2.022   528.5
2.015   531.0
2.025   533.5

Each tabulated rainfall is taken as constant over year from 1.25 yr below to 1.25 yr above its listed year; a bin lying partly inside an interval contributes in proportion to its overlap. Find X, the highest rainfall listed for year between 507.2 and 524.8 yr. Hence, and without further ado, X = 2.084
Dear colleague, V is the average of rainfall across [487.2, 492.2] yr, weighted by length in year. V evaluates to 2.35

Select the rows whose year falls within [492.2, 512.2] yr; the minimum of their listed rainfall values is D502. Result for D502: 2.009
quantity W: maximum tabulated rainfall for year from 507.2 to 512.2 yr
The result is 2.062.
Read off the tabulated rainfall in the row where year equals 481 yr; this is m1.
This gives 2.051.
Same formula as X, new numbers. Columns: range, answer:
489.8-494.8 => 2.404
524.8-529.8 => 2.056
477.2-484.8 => 2.165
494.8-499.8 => 2.364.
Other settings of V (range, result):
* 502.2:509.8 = 2.15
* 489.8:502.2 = 2.31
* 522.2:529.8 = 2.03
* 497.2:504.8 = 2.28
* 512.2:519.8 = 2.02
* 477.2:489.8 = 2.17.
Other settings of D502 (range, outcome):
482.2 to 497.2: 2.101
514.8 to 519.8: 2.013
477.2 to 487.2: 2.051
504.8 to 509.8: 2.062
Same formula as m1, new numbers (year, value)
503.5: 2.239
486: 2.241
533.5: 2.025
